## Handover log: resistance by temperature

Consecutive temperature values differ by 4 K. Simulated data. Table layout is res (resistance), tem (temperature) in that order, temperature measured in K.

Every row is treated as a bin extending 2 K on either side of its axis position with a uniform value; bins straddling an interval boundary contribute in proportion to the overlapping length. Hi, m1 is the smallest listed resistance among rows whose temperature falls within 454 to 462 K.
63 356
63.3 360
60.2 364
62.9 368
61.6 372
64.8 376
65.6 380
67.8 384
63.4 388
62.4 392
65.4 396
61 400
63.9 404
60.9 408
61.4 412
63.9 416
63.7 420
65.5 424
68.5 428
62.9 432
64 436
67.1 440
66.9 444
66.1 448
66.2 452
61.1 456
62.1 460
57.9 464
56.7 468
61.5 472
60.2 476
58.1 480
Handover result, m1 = 61.1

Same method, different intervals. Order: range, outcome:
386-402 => 61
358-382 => 60.2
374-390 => 63.4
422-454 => 62.9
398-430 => 60.9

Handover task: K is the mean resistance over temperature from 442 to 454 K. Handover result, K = 66.4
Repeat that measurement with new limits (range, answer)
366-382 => 63.7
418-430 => 65.9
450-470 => 60.8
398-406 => 62.5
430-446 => 65.2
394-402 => 63.2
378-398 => 64.9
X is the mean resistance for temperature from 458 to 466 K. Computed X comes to 60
